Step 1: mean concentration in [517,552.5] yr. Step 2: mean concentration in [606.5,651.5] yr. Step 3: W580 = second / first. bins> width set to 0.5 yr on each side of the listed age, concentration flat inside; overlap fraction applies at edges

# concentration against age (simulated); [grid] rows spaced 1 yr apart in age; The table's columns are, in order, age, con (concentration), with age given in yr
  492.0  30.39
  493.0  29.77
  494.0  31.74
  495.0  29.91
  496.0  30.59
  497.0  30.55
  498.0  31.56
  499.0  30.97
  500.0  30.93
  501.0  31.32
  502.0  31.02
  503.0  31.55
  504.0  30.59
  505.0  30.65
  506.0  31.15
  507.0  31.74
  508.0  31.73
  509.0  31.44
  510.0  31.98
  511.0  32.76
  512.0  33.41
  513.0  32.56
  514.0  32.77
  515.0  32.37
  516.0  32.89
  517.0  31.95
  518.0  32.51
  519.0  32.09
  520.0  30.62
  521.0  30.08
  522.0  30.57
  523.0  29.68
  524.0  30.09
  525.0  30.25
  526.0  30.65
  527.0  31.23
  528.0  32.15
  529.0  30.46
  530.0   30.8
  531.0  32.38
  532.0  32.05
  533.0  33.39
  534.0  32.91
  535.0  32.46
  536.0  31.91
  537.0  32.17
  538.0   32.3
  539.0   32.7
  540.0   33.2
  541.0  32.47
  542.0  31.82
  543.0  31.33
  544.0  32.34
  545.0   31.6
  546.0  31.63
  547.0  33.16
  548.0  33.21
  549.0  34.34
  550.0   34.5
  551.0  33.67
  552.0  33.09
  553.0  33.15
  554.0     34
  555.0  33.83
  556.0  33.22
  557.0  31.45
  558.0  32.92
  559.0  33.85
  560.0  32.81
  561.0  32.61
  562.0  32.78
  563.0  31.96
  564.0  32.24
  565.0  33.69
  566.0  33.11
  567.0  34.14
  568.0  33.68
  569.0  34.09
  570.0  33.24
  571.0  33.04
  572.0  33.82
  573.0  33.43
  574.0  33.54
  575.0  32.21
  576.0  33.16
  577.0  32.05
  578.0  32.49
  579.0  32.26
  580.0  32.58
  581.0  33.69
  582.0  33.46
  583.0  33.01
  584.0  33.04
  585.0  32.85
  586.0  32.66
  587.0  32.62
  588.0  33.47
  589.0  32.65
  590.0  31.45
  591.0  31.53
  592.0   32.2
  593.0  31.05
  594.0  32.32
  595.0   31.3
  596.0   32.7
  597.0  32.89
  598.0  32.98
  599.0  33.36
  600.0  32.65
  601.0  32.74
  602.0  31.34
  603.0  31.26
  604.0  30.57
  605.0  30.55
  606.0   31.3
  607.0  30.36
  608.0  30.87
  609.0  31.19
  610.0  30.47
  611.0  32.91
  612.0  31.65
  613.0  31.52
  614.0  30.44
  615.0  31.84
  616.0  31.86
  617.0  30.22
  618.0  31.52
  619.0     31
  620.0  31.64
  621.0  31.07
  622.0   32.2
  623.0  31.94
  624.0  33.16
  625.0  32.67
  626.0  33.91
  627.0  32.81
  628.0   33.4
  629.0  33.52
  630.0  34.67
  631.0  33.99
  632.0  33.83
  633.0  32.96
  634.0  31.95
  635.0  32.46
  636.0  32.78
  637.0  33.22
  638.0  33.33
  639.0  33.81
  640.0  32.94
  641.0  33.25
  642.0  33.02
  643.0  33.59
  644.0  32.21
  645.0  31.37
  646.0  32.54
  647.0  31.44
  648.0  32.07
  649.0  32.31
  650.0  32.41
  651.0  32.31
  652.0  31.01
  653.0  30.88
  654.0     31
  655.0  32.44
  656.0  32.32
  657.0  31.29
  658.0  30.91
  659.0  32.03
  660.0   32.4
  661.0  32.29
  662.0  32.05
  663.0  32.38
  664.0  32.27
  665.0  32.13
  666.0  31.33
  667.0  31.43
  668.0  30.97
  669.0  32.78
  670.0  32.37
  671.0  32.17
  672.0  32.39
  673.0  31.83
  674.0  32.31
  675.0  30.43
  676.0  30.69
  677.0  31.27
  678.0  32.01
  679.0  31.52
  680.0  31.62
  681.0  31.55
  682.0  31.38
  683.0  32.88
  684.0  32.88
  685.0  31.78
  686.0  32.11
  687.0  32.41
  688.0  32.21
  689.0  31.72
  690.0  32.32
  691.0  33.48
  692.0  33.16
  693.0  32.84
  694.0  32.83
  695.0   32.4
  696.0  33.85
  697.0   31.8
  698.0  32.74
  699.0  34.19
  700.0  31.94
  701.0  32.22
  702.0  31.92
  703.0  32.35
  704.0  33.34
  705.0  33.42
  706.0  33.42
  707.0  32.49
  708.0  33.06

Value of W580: 1.0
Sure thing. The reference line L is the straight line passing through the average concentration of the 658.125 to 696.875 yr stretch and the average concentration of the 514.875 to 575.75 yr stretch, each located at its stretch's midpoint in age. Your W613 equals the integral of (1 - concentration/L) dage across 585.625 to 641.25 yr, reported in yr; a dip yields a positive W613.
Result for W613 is 0.1 yr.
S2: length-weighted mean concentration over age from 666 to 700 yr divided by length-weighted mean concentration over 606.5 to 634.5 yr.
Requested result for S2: 1.0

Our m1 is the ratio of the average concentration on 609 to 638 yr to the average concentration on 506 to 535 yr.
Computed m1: 1.0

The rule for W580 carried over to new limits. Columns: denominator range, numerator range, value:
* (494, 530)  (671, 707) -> 1.03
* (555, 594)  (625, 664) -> 0.99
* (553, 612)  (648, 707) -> 0.99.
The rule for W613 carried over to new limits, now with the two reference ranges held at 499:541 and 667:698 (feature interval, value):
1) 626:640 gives -0.6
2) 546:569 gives -1.0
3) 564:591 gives -1.0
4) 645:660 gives 0.1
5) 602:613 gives 0.3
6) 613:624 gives 0.2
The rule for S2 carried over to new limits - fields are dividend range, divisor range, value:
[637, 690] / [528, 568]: 0.98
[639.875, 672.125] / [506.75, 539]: 1.01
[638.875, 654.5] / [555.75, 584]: 0.98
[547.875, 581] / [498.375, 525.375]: 1.05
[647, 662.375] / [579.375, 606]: 0.98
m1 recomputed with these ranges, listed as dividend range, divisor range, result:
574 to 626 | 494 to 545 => 1.01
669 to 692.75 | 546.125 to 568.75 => 0.96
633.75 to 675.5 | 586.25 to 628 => 1.01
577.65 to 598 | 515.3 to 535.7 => 1.03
